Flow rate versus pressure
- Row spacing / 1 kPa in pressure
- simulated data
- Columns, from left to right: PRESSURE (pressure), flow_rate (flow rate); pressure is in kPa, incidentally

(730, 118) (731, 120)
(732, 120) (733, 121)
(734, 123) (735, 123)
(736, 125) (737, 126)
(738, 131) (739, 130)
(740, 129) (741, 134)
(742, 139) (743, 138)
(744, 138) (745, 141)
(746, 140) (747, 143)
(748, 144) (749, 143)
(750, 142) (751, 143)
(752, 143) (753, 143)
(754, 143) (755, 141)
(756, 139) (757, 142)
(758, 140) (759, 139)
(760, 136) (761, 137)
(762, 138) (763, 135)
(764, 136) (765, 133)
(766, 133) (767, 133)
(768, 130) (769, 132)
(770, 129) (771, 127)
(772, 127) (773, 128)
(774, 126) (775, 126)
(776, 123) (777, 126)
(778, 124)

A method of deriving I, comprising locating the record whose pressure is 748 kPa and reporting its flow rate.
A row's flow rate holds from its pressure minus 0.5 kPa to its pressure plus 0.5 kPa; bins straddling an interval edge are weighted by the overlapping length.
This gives 144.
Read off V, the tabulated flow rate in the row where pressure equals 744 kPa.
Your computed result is 138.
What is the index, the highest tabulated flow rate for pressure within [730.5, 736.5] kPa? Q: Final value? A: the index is 125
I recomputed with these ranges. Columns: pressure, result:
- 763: 135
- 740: 129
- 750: 142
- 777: 126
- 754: 143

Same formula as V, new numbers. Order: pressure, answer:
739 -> 130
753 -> 143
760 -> 136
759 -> 139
